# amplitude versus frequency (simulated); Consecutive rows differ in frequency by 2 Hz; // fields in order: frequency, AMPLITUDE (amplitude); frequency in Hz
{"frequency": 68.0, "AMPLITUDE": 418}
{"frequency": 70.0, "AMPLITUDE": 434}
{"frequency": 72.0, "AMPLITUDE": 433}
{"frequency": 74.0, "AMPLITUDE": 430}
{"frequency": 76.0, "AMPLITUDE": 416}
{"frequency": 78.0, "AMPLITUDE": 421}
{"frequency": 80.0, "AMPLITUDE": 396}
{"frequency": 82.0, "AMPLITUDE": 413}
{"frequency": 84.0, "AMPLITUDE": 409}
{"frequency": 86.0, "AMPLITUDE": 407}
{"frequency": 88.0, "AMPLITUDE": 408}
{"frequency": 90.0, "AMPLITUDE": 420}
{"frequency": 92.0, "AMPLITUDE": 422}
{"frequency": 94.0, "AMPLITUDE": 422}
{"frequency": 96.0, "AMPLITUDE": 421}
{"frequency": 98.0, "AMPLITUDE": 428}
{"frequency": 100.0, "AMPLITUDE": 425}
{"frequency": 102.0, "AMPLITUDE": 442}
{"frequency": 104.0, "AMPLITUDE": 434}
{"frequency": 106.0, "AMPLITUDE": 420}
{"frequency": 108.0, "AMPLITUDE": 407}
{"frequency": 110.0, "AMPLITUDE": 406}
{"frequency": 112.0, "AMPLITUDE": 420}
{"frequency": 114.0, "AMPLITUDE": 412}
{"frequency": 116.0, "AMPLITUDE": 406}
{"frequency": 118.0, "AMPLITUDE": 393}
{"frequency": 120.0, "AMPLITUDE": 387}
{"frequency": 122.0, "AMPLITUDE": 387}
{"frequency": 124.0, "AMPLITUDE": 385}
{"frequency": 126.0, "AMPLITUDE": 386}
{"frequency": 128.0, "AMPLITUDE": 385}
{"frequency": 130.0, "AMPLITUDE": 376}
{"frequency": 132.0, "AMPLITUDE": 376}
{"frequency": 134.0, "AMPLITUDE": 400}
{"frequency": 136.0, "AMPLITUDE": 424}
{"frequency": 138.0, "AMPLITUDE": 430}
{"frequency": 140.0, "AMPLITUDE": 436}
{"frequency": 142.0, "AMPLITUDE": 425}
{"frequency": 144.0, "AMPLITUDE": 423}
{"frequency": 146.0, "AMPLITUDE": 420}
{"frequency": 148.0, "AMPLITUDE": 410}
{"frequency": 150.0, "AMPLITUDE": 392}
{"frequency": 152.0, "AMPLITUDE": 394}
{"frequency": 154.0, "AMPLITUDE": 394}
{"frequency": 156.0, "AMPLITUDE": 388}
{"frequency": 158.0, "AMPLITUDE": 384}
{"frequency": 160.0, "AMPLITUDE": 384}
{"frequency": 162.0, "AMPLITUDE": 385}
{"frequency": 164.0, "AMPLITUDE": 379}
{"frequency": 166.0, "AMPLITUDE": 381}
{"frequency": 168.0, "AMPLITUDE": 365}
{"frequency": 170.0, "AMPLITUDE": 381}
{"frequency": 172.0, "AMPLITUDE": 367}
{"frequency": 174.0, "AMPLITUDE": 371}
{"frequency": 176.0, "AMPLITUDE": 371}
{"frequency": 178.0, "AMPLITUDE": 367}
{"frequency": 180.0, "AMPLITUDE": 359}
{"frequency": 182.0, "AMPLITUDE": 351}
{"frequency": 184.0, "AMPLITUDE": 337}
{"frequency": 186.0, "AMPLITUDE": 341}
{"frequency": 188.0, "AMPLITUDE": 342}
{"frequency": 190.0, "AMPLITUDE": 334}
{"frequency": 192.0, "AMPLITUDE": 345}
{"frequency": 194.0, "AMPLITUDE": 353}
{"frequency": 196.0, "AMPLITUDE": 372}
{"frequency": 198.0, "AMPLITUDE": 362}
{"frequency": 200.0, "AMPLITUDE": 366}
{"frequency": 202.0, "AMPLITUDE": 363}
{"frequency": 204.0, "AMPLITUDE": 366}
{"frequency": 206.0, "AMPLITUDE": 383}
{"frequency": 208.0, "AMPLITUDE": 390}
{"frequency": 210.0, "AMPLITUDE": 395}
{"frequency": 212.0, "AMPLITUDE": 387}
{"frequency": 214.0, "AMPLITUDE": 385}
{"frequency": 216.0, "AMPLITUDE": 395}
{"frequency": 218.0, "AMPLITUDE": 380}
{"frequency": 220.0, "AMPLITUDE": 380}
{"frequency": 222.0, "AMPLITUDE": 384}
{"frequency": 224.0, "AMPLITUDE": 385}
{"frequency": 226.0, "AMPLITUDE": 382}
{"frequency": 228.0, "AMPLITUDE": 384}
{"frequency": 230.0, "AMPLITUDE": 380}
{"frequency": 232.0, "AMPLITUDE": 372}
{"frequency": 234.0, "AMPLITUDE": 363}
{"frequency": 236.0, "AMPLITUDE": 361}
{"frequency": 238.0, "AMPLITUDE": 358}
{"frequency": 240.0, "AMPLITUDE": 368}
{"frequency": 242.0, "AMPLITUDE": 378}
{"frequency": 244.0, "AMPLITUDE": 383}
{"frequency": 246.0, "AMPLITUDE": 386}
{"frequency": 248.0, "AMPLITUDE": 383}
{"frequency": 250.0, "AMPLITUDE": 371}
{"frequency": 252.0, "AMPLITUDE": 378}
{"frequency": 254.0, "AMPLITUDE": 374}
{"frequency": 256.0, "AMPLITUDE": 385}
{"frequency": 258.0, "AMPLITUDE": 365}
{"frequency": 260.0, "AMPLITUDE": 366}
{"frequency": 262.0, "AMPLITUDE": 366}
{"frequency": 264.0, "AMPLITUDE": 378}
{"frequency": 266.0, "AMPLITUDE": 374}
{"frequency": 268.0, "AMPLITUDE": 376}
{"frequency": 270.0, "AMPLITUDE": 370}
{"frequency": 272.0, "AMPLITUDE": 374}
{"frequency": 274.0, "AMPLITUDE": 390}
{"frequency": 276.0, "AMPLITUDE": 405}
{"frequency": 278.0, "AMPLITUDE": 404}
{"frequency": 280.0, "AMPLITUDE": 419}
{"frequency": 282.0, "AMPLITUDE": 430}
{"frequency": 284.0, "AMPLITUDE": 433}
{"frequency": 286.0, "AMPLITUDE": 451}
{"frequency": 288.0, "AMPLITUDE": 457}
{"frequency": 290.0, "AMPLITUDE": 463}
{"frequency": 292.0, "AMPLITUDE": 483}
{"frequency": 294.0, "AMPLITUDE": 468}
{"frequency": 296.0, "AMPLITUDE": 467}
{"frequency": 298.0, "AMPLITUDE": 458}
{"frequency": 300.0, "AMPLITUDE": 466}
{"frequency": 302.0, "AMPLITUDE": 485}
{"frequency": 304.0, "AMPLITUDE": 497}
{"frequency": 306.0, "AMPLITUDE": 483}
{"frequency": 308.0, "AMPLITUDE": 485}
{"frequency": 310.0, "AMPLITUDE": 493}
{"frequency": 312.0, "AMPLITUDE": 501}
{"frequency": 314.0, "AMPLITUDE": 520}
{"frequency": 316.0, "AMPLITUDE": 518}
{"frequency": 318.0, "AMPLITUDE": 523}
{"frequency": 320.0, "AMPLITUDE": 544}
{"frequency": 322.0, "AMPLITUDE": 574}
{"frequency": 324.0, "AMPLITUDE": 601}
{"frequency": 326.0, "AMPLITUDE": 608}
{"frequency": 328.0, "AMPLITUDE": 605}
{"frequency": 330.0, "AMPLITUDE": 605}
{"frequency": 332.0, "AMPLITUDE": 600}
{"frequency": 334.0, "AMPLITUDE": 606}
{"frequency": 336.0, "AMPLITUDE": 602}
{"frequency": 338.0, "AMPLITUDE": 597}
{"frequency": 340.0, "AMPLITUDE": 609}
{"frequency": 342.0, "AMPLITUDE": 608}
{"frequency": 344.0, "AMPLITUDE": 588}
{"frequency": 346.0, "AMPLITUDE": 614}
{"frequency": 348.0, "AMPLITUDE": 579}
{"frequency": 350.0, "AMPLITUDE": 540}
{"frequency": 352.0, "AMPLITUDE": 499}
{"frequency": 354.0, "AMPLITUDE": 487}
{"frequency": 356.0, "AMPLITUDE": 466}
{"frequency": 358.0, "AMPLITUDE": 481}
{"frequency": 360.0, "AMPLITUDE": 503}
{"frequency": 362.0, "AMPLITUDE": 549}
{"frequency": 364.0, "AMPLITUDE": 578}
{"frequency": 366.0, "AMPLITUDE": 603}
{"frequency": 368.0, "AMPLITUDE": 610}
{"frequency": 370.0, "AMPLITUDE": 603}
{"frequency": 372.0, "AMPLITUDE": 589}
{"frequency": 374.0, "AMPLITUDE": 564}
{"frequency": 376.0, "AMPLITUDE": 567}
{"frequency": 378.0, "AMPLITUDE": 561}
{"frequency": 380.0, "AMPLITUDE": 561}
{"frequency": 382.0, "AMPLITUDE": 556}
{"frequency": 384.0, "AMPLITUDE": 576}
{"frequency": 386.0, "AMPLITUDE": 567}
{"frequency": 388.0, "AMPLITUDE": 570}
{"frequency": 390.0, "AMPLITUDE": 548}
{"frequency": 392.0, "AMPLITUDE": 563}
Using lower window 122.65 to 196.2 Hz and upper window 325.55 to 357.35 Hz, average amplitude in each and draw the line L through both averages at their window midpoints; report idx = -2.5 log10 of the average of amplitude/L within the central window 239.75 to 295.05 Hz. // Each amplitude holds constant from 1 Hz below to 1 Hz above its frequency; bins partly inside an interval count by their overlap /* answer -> 0.235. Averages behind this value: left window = 382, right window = 574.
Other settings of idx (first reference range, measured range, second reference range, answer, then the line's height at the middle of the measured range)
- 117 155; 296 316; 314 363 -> 0.102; 536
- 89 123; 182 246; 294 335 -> 0.270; 475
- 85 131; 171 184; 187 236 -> 0.065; 384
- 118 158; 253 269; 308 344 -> 0.342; 511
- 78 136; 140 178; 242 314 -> 0.059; 412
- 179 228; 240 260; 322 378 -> 0.150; 433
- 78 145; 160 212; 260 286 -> 0.105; 403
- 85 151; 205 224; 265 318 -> 0.122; 432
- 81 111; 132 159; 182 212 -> -0.047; 391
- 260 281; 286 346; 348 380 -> -0.151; 464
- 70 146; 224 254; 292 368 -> 0.286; 488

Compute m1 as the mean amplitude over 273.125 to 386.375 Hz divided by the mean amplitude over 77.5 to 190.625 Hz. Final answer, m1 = 1.33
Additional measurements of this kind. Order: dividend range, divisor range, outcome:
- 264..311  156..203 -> 1.21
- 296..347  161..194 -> 1.52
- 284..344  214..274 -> 1.41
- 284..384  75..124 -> 1.31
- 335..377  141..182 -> 1.46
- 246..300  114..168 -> 1.03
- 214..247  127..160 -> 0.94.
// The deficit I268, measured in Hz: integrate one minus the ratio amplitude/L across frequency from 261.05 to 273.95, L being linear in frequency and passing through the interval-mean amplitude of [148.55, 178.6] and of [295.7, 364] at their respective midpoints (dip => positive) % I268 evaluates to 2.9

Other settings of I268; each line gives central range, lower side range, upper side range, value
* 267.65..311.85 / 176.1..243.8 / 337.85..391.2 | 2.2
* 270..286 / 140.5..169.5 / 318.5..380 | 3.1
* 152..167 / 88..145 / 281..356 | 1.7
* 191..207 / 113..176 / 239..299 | 1.4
